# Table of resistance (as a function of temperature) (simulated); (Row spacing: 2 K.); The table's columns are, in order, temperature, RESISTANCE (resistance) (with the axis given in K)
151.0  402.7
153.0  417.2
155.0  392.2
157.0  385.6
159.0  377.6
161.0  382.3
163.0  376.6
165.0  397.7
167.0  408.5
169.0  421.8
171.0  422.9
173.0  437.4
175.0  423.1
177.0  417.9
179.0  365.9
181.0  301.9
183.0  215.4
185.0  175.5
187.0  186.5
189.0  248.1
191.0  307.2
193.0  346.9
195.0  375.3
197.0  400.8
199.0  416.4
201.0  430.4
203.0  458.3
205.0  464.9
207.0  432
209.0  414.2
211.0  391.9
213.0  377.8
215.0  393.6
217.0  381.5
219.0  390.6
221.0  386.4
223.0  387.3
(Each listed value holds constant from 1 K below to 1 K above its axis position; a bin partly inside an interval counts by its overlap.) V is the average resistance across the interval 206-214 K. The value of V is 404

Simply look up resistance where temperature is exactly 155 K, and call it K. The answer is 392.2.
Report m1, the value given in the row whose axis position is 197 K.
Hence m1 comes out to 400.8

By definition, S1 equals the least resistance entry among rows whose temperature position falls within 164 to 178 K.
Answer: 397.7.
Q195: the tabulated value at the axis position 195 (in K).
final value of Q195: 375.3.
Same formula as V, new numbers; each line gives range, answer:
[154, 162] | 384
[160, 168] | 391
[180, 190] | 225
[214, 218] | 388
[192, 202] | 394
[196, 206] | 434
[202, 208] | 452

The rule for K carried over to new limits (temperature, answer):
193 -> 346.9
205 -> 464.9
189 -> 248.1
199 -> 416.4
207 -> 432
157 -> 385.6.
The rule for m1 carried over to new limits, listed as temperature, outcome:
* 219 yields 390.6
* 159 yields 377.6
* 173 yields 437.4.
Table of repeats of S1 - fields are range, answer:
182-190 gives 175.5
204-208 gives 432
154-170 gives 376.6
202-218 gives 377.8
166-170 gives 408.5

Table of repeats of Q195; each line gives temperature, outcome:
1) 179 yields 365.9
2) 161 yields 382.3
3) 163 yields 376.6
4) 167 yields 408.5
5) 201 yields 430.4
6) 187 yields 186.5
